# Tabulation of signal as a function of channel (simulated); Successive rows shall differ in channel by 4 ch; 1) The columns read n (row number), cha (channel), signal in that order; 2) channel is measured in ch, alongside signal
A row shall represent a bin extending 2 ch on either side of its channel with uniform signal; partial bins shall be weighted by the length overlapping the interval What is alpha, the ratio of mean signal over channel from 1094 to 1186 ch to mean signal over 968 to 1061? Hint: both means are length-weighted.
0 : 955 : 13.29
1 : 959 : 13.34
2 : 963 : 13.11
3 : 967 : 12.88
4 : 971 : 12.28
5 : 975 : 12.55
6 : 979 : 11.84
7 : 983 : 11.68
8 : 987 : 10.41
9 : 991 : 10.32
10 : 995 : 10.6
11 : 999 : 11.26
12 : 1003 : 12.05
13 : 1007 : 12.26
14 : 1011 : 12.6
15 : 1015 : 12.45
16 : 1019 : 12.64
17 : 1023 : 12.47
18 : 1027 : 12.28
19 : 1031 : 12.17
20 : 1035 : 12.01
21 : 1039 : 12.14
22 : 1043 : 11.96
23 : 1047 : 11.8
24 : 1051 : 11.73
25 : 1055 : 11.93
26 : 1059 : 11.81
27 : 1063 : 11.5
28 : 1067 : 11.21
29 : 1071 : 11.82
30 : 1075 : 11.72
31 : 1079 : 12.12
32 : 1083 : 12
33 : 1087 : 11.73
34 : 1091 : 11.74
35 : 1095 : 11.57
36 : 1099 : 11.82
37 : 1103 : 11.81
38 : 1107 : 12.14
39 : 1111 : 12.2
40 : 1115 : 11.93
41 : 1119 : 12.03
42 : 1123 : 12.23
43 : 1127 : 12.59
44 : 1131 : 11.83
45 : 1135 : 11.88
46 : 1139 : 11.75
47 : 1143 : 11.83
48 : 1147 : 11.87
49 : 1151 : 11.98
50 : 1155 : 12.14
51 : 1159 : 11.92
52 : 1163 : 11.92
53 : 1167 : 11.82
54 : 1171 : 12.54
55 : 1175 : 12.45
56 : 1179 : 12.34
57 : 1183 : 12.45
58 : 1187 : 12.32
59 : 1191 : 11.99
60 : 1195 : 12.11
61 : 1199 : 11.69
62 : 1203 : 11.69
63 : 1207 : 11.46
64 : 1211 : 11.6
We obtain 1.01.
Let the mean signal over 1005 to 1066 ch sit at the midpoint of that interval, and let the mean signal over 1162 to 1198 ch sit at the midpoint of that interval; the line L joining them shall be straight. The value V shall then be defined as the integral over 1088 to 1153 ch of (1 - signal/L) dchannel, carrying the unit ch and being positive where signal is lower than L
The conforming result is 1.17 ch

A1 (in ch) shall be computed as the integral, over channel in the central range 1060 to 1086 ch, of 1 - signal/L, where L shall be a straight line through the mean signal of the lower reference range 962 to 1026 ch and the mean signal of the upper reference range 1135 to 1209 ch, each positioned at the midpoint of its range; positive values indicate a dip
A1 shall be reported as 0.5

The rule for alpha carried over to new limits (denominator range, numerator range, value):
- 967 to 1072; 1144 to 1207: 1.02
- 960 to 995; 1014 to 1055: 1.02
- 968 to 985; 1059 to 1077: 0.96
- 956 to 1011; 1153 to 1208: 1.01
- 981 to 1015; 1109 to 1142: 1.05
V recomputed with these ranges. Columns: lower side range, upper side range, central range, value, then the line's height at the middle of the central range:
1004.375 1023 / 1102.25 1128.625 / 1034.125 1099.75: 2.7 ch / 12.3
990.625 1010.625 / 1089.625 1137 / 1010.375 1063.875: -2.1 ch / 11.6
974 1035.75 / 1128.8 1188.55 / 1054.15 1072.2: 0.4 ch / 11.9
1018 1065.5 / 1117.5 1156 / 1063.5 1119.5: 0.8 ch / 12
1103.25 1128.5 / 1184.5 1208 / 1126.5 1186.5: -0.3 ch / 12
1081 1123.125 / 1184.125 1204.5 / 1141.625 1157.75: 0.0 ch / 12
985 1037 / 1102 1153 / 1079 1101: 0.3 ch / 11.9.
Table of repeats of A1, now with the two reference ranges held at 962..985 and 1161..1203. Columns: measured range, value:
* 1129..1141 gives 0.4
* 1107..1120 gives 0.2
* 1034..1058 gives 0.7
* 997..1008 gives 0.5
